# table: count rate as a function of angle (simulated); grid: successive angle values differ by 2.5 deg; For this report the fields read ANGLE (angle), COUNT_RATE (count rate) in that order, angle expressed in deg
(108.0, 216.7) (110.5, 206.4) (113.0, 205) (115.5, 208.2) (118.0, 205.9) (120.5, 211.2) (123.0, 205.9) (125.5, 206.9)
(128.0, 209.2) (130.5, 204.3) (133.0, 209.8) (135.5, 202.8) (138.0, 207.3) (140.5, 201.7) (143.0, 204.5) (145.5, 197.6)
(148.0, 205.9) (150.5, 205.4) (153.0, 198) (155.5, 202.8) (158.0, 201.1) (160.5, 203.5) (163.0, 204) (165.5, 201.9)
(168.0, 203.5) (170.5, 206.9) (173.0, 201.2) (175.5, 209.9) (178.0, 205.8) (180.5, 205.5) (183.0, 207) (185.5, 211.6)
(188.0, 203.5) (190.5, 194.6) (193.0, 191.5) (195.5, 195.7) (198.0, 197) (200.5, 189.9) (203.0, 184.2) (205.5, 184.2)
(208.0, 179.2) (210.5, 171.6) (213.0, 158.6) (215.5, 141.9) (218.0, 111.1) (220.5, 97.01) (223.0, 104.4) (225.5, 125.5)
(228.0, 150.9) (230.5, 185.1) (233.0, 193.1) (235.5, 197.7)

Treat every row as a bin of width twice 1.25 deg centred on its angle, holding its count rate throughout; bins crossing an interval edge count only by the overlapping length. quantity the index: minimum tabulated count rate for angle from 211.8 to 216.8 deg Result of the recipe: 141.9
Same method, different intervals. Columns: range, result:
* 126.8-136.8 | 202.8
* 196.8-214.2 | 158.6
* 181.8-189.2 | 203.5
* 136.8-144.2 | 201.7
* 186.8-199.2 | 191.5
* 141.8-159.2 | 197.6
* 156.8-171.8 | 201.1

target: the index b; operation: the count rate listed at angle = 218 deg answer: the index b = 111.1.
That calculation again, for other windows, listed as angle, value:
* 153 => 198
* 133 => 209.8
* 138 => 207.3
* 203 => 184.2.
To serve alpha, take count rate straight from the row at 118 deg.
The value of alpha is 205.9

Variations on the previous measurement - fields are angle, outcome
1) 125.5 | 206.9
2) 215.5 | 141.9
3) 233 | 193.1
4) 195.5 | 195.7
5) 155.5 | 202.8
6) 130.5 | 204.3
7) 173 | 201.2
